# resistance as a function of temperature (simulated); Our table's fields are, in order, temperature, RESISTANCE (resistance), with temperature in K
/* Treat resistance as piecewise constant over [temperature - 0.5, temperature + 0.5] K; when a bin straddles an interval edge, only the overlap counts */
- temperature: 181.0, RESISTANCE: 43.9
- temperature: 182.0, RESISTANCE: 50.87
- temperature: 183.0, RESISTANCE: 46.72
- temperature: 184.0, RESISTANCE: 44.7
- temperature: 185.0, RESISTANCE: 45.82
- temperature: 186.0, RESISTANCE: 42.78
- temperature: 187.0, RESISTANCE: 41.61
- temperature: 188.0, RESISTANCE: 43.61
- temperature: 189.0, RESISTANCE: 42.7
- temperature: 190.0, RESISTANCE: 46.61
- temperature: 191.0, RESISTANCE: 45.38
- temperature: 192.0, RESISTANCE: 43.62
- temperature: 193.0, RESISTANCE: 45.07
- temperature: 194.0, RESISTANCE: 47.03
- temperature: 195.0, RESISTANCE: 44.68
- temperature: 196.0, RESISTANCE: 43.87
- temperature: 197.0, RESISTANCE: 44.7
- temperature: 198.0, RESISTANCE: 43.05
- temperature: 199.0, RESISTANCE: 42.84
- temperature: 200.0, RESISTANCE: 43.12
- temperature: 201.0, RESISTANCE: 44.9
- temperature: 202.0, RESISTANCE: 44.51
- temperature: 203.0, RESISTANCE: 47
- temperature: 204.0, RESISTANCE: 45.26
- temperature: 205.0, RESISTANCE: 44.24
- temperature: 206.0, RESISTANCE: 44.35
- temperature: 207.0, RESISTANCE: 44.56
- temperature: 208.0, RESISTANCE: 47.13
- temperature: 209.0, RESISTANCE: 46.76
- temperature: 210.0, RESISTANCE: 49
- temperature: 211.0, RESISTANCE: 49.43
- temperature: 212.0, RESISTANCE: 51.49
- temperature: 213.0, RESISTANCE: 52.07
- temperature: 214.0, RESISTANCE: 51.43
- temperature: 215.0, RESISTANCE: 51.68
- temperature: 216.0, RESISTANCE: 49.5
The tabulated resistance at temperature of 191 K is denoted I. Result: 45.38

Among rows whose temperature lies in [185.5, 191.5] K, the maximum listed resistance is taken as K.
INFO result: 46.61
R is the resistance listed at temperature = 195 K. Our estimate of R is 44.68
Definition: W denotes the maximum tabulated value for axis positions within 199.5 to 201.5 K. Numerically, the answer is 44.9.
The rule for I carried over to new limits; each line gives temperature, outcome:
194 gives 47.03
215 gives 51.68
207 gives 44.56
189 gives 42.7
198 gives 43.05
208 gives 47.13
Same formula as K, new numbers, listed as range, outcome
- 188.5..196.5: 47.03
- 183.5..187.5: 45.82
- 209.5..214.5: 52.07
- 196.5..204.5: 47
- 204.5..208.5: 47.13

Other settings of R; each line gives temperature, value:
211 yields 49.43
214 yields 51.43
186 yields 42.78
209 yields 46.76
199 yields 42.84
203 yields 47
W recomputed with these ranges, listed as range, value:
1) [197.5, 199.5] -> 43.05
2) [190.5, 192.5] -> 45.38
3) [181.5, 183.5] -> 50.87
